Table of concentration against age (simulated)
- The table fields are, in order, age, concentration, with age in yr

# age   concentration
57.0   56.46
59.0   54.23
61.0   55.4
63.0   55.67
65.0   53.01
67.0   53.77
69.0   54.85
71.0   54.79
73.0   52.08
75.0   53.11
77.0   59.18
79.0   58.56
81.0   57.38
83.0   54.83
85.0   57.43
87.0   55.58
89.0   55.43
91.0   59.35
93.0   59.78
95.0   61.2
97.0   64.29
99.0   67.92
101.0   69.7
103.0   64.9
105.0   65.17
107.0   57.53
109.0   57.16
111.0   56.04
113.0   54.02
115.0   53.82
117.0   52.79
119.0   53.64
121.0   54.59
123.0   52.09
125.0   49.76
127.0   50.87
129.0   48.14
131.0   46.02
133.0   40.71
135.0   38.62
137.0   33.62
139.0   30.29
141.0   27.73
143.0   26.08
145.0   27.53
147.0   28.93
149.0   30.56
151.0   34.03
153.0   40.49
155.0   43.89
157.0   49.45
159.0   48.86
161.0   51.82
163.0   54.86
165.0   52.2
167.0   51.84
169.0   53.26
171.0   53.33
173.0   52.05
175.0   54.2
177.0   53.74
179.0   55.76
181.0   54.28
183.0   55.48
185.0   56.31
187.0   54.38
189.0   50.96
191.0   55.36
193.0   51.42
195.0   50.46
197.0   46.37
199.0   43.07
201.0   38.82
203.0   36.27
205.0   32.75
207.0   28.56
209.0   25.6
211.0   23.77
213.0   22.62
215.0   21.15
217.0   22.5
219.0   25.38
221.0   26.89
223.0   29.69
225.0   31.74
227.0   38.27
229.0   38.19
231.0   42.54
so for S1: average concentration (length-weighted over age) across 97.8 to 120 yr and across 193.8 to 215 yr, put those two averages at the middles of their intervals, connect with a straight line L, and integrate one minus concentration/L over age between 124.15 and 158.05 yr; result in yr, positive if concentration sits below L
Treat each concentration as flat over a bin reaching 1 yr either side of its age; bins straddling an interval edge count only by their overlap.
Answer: 8.6 yr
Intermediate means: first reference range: 59.4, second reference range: 34.3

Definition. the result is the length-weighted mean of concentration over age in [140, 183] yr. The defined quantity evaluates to 45.2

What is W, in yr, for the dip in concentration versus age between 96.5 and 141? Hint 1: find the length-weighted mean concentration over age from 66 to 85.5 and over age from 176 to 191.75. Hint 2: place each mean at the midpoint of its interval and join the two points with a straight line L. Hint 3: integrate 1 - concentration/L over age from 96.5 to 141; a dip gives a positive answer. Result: 2.46 yr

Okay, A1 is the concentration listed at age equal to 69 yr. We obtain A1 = 54.85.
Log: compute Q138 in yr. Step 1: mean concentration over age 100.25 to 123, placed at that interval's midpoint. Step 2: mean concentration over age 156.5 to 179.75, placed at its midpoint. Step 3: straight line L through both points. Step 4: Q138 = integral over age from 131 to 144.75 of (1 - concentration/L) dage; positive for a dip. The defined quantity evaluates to 5.4 yr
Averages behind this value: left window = 57.7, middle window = 33.5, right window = 52.6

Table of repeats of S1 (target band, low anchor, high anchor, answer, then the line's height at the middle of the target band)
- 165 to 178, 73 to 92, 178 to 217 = -2.28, 45.1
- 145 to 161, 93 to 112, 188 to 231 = 3.22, 49.7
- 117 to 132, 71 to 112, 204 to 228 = -0.01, 50.8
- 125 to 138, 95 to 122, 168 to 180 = 3.16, 57.4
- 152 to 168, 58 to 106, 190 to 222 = -2.22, 43.3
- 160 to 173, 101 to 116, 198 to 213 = -3.01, 42.9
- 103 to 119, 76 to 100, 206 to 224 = -1.16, 53.1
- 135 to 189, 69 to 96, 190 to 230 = -3.93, 42.8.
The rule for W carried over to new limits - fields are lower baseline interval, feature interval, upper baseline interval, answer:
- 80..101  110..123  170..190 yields 0.9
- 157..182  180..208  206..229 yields -4.5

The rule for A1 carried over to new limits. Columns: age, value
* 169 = 53.26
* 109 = 57.16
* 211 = 23.77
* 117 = 52.79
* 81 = 57.38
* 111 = 56.04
